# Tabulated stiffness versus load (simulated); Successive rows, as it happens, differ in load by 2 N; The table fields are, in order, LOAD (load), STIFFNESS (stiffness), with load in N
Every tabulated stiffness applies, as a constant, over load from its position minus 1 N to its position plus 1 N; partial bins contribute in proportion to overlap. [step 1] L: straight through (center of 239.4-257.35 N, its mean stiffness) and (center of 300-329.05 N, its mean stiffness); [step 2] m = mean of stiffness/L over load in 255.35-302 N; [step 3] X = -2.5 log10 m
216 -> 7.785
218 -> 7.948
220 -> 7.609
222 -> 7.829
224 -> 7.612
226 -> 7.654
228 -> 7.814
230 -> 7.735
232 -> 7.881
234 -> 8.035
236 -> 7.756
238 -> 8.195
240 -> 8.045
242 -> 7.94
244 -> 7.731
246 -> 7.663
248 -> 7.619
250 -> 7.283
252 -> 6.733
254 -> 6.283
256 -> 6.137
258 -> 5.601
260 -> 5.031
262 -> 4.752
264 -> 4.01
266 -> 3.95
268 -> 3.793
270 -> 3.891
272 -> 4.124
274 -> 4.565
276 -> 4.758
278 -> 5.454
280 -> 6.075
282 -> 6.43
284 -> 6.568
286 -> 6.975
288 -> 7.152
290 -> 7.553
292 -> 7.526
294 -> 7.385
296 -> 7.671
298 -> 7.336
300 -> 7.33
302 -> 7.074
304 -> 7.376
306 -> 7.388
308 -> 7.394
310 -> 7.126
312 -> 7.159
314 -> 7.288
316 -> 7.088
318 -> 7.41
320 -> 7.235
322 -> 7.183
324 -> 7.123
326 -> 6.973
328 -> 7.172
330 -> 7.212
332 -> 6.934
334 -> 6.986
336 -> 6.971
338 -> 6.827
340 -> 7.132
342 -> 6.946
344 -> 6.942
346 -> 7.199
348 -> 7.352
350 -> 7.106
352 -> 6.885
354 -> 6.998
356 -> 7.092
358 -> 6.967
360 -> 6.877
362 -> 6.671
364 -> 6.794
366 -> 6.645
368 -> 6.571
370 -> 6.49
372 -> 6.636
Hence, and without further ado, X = 0.23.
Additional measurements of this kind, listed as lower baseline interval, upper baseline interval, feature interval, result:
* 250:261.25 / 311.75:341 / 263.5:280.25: 0.38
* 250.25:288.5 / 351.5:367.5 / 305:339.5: -0.15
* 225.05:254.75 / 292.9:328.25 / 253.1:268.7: 0.45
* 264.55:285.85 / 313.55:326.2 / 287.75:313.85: -0.18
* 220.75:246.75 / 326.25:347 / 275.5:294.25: 0.13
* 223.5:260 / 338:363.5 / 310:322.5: -0.02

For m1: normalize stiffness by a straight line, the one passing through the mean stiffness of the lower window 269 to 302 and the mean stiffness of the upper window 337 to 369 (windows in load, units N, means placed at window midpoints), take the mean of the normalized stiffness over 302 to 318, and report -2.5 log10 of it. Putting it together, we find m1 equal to -0.11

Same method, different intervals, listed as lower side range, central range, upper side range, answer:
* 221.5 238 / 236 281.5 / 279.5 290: 0.22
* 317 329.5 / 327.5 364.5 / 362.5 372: -0.02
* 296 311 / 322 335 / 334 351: 0.01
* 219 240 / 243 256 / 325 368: 0.08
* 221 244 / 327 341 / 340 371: 0.01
